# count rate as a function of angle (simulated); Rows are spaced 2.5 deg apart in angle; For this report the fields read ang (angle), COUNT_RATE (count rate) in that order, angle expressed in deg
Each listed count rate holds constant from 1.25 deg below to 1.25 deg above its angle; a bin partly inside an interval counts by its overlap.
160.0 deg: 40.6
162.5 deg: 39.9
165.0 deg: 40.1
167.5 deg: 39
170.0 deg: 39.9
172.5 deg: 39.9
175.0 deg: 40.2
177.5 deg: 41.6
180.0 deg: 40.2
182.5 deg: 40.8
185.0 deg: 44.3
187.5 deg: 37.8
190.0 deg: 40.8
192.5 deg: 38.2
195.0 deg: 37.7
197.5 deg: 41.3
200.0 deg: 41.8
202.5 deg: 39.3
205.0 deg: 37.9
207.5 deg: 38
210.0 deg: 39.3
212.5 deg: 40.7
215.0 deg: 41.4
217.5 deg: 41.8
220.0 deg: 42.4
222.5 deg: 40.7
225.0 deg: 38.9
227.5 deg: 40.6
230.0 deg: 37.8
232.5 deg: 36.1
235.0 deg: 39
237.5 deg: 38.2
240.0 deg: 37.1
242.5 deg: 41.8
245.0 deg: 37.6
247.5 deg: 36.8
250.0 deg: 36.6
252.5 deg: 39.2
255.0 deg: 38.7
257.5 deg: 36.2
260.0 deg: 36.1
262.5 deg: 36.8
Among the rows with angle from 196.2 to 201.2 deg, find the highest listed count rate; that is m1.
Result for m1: 41.8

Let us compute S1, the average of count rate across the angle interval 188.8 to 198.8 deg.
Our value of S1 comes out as 39.5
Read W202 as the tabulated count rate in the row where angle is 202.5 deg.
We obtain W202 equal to 39.3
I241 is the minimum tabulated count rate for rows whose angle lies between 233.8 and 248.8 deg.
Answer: 36.8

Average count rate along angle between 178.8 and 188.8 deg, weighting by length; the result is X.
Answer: 40.8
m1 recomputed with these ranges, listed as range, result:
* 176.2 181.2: 41.6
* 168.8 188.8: 44.3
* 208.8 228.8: 42.4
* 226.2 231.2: 40.6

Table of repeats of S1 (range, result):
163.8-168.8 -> 39.5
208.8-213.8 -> 40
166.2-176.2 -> 39.7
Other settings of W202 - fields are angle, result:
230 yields 37.8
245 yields 37.6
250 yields 36.6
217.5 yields 41.8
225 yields 38.9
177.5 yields 41.6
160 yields 40.6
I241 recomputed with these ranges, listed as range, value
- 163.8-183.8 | 39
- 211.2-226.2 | 38.9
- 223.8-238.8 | 36.1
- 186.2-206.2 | 37.7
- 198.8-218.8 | 37.9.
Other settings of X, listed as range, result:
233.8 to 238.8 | 38.6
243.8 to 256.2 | 37.8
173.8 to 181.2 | 40.7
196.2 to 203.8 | 40.8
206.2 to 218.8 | 40.2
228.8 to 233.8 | 37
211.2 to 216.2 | 41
